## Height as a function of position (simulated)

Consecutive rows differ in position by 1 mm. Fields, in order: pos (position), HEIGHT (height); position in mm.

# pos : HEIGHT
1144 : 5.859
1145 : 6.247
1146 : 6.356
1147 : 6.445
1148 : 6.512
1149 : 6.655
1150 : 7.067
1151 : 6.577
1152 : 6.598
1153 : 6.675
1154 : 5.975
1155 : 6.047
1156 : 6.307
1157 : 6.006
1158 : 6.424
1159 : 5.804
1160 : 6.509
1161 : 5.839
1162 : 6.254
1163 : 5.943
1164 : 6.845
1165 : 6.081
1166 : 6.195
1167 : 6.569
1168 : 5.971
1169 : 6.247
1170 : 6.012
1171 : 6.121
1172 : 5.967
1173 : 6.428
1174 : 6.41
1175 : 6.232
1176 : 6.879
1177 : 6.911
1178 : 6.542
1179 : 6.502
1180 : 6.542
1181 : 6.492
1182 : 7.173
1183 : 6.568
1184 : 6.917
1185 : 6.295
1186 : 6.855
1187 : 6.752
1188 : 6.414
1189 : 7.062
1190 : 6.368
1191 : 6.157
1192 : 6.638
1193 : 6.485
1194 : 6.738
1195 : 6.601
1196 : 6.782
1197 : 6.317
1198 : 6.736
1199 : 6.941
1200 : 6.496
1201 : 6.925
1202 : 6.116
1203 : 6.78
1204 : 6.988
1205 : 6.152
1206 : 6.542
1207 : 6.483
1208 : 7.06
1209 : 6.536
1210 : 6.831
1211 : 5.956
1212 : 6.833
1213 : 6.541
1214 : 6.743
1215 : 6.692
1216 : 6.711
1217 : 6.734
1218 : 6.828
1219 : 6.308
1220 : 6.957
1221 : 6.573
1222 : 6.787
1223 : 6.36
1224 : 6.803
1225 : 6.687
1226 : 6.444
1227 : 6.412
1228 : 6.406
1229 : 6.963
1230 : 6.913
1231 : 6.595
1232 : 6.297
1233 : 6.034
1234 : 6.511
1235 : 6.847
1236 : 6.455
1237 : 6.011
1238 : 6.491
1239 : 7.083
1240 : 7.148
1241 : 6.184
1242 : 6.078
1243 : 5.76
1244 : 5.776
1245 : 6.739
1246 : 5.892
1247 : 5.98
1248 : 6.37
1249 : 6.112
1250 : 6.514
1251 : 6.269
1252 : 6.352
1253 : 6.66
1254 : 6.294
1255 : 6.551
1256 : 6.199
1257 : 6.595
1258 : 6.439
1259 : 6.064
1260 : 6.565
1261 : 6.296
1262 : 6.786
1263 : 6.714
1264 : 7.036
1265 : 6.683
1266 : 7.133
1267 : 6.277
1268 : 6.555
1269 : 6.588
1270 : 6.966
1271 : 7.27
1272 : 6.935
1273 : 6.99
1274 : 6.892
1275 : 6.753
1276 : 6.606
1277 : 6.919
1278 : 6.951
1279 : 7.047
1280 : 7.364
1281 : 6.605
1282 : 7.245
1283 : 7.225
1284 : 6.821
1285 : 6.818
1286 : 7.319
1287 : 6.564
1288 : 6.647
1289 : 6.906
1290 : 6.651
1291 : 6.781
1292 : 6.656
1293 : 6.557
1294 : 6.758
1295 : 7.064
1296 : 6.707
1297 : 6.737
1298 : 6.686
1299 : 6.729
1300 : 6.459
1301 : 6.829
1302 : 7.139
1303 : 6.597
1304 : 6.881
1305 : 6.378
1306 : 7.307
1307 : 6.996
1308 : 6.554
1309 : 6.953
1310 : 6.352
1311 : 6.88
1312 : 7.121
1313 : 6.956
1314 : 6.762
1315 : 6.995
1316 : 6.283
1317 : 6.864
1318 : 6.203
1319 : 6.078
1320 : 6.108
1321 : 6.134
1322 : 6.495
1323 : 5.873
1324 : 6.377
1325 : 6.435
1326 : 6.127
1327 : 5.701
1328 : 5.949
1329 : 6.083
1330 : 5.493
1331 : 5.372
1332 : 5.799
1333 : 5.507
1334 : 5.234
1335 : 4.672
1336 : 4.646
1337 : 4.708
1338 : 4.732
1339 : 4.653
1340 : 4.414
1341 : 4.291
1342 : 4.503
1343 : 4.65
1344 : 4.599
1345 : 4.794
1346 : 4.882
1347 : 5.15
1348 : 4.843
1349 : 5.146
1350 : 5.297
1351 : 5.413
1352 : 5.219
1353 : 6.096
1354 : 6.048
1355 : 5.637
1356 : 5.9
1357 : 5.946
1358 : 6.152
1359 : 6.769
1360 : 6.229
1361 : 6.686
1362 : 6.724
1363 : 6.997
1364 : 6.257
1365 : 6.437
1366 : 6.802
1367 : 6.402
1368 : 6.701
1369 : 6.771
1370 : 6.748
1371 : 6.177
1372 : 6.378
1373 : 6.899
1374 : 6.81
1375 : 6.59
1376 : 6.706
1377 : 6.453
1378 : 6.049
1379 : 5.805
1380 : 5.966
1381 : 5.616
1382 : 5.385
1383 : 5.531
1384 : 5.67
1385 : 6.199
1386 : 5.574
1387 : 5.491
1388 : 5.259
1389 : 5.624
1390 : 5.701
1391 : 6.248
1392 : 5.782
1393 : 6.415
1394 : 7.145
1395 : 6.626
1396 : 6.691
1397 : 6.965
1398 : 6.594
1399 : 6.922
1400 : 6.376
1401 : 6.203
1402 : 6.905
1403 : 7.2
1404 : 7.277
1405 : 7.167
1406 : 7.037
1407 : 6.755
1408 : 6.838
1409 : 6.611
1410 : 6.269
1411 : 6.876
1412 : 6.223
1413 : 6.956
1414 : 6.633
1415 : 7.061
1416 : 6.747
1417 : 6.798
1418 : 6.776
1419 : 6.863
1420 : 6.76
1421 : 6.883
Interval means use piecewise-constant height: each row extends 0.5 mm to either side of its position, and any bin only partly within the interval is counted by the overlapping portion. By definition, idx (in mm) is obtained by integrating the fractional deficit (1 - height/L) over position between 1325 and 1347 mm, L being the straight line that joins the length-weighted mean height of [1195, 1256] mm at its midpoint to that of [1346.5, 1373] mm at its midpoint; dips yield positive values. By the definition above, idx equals 3.8 mm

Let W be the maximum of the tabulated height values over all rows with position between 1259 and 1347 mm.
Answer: 7.364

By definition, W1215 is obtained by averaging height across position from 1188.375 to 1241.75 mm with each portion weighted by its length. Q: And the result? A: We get 6.6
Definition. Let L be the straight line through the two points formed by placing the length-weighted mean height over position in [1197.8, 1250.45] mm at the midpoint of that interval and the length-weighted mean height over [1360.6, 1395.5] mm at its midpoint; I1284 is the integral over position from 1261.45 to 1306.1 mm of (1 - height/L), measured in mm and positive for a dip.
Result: -2.9 mm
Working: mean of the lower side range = 6.53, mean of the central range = 6.83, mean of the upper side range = 6.25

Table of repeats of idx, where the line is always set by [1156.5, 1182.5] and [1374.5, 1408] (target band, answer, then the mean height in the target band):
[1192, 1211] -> -0.85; 6.62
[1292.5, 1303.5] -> -0.74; 6.75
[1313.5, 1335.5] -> 1.02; 6.02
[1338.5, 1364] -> 3.30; 5.5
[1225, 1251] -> -0.29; 6.4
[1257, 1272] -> -0.82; 6.68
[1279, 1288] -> -0.93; 6.98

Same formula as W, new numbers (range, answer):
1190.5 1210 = 7.06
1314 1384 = 6.997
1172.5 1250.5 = 7.173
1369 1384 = 6.899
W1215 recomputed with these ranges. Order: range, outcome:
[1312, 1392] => 5.87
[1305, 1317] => 6.82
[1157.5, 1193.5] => 6.43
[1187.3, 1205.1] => 6.61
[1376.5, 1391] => 5.75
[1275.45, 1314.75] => 6.83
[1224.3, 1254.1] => 6.41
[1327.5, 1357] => 5.18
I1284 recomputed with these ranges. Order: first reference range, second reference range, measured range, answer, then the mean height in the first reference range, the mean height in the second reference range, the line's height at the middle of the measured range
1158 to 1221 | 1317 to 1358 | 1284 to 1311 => -4.84 mm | 6.52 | 5.46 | 5.74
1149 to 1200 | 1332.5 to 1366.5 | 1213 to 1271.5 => -4.35 mm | 6.46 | 5.47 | 6.08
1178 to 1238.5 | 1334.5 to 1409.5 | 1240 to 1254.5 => 0.48 mm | 6.6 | 5.99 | 6.46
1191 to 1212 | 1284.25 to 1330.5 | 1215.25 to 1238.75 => 0.07 mm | 6.6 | 6.59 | 6.6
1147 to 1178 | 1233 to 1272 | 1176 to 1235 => -1.97 mm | 6.34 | 6.48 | 6.41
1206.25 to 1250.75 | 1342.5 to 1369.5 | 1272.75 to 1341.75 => -2.82 mm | 6.51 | 5.87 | 6.12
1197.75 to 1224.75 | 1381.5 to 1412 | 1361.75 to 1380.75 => -0.24 mm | 6.64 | 6.38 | 6.41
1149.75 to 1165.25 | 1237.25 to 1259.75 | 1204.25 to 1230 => -1.20 mm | 6.3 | 6.34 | 6.33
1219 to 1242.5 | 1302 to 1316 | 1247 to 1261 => 0.57 mm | 6.56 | 6.82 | 6.64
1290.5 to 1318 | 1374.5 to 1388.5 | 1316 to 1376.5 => 4.26 mm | 6.77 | 5.88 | 6.28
